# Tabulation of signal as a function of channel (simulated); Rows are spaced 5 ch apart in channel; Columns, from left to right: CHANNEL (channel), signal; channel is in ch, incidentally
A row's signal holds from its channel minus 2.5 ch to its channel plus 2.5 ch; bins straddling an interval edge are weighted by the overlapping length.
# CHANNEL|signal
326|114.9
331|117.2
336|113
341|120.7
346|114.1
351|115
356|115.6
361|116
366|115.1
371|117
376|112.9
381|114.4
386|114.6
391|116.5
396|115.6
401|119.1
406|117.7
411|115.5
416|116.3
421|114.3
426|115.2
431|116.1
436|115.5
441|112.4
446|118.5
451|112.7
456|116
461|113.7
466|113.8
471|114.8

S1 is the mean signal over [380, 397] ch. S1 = 115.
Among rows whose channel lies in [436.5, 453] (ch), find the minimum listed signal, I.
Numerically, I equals 112.4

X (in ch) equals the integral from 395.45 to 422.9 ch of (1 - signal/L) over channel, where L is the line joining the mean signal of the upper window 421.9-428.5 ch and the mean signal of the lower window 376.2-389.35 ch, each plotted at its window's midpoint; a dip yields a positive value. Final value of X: -0.4 ch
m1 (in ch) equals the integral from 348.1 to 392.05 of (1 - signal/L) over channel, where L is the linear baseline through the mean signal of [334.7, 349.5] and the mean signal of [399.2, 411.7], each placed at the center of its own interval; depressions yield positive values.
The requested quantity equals 0.60 ch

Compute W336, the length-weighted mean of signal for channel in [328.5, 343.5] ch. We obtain 117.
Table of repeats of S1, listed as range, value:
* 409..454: 115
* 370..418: 116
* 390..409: 117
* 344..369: 115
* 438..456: 115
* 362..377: 115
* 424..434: 116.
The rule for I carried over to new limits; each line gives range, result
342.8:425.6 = 112.9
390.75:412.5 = 115.5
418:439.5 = 114.3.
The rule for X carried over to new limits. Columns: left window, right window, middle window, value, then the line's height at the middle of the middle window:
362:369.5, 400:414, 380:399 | 0.17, 117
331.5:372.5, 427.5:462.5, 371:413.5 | -0.13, 115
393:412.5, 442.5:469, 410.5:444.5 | 0.26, 116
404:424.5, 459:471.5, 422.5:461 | -0.07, 115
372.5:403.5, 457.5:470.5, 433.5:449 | -0.12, 115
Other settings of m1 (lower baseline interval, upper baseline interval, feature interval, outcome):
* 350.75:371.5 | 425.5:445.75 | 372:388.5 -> 0.2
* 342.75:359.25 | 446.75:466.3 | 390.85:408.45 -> -0.4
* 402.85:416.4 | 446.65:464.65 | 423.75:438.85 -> 0.0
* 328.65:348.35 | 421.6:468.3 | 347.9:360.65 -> 0.1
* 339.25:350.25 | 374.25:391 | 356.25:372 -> 0.0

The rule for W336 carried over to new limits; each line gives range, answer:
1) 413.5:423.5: 115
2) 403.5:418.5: 116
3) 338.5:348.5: 117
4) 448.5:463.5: 114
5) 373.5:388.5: 114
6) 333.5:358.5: 116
